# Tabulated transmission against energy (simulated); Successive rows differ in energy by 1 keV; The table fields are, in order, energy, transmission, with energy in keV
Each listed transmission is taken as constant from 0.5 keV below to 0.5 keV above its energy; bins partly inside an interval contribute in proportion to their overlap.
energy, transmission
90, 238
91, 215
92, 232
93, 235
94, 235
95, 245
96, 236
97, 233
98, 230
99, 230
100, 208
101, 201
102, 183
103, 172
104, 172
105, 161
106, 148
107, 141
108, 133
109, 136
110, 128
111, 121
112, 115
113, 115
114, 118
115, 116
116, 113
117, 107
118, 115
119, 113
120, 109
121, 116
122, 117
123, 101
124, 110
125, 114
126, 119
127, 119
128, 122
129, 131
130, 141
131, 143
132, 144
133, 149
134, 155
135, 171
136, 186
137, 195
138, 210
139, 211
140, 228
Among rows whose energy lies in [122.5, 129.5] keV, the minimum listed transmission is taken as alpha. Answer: 101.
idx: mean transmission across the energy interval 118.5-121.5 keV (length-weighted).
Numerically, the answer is 113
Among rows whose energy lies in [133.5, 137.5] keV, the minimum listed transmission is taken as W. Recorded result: 155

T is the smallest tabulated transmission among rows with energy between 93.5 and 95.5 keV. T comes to 235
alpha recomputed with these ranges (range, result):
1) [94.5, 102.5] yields 183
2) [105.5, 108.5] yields 133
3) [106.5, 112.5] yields 115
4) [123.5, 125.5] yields 110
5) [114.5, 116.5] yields 113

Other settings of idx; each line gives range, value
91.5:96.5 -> 237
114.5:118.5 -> 113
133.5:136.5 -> 171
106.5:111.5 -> 132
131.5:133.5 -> 146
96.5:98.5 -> 232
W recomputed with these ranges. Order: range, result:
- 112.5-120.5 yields 107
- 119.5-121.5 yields 109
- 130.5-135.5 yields 143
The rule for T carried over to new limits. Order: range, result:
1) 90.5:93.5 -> 215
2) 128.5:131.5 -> 131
